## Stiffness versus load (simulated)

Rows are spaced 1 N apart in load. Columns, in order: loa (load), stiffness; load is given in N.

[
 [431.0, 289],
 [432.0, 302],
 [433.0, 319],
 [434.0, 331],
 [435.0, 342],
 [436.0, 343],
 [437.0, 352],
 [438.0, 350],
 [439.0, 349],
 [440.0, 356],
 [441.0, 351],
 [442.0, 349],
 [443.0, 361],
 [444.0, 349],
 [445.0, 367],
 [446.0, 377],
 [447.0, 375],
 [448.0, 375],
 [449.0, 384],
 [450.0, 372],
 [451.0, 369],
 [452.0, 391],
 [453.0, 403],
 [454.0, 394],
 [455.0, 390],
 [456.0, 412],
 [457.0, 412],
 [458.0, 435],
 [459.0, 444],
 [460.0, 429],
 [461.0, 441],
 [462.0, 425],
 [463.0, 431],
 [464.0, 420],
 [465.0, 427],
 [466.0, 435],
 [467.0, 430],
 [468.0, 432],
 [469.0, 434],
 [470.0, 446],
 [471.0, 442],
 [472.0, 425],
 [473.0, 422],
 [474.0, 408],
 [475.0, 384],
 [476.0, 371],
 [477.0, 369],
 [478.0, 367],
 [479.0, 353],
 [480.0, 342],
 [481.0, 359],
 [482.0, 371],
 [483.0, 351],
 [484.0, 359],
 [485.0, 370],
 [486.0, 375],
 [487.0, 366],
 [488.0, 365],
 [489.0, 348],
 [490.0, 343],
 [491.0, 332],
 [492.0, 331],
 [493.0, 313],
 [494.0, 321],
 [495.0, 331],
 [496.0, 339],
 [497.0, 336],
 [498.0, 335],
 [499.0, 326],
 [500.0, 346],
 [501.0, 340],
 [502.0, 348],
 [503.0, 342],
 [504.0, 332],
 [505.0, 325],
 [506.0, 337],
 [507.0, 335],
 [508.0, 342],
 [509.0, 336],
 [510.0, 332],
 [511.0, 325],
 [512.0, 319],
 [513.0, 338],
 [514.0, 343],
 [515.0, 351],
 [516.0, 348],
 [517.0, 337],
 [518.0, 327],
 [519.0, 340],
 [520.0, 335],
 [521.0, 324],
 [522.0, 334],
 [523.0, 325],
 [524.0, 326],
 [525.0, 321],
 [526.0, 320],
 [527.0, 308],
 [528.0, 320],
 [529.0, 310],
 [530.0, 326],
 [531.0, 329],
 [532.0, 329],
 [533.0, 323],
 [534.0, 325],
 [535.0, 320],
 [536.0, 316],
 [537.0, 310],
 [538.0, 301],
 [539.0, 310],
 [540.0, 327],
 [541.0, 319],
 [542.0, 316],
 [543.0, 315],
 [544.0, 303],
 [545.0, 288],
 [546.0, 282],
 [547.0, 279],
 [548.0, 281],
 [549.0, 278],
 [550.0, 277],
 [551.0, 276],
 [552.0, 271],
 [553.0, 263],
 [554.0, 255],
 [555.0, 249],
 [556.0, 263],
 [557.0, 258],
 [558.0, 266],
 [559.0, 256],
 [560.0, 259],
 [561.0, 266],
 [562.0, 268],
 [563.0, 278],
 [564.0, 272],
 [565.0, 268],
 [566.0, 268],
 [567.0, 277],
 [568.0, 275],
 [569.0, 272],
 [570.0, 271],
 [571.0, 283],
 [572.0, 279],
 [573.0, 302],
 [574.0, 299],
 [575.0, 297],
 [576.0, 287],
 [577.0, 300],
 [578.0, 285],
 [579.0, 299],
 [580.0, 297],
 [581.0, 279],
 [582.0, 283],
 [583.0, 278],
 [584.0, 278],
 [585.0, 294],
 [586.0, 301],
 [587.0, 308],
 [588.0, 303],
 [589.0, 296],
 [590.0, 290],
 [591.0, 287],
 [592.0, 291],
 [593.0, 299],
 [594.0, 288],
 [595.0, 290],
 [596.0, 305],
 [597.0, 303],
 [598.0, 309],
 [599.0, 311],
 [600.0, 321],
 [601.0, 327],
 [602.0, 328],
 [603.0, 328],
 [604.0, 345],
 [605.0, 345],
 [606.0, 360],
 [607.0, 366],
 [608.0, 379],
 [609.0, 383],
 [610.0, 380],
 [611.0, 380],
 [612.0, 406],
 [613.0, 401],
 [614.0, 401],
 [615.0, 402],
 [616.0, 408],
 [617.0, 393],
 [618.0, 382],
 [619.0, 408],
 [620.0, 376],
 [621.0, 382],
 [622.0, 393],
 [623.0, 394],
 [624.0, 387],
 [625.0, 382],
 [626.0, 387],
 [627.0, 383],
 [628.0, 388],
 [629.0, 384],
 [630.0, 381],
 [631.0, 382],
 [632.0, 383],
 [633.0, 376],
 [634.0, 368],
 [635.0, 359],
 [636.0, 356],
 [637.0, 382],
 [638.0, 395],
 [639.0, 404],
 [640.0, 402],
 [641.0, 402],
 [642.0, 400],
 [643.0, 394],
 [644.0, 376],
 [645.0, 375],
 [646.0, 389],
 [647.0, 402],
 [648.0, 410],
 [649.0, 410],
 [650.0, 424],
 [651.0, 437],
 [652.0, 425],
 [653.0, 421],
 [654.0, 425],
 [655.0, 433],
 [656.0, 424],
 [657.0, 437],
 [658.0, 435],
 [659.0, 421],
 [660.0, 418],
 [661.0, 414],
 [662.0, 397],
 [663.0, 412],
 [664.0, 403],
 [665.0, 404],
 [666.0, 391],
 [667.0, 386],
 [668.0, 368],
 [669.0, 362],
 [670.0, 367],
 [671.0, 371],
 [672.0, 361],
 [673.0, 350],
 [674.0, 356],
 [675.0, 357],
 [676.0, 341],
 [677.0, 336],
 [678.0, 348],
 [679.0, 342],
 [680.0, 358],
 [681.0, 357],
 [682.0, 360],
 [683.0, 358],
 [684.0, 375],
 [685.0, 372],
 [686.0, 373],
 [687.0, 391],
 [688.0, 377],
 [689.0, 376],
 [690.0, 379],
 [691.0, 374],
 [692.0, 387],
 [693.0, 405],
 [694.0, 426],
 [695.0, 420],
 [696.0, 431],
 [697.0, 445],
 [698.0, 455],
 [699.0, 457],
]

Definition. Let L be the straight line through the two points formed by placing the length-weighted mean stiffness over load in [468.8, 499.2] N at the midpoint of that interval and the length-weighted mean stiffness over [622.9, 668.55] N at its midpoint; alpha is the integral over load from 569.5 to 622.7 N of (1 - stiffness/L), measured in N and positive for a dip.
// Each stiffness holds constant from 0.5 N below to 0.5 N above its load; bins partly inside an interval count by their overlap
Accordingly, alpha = 8.3 N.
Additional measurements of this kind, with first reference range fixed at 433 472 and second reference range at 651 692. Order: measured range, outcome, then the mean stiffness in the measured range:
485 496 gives 1.33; 344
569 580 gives 2.79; 290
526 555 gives 6.54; 301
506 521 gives 2.08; 336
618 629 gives -0.04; 388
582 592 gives 2.46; 292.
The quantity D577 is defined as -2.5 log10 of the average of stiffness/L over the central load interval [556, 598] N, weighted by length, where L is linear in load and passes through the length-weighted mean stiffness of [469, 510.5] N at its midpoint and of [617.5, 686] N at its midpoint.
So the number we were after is 0.296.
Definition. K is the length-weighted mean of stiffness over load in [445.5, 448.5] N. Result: 376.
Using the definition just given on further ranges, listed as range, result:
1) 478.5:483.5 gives 355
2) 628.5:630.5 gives 382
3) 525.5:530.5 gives 317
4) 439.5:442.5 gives 352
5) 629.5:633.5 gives 380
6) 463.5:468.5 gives 429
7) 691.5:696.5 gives 414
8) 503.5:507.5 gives 332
